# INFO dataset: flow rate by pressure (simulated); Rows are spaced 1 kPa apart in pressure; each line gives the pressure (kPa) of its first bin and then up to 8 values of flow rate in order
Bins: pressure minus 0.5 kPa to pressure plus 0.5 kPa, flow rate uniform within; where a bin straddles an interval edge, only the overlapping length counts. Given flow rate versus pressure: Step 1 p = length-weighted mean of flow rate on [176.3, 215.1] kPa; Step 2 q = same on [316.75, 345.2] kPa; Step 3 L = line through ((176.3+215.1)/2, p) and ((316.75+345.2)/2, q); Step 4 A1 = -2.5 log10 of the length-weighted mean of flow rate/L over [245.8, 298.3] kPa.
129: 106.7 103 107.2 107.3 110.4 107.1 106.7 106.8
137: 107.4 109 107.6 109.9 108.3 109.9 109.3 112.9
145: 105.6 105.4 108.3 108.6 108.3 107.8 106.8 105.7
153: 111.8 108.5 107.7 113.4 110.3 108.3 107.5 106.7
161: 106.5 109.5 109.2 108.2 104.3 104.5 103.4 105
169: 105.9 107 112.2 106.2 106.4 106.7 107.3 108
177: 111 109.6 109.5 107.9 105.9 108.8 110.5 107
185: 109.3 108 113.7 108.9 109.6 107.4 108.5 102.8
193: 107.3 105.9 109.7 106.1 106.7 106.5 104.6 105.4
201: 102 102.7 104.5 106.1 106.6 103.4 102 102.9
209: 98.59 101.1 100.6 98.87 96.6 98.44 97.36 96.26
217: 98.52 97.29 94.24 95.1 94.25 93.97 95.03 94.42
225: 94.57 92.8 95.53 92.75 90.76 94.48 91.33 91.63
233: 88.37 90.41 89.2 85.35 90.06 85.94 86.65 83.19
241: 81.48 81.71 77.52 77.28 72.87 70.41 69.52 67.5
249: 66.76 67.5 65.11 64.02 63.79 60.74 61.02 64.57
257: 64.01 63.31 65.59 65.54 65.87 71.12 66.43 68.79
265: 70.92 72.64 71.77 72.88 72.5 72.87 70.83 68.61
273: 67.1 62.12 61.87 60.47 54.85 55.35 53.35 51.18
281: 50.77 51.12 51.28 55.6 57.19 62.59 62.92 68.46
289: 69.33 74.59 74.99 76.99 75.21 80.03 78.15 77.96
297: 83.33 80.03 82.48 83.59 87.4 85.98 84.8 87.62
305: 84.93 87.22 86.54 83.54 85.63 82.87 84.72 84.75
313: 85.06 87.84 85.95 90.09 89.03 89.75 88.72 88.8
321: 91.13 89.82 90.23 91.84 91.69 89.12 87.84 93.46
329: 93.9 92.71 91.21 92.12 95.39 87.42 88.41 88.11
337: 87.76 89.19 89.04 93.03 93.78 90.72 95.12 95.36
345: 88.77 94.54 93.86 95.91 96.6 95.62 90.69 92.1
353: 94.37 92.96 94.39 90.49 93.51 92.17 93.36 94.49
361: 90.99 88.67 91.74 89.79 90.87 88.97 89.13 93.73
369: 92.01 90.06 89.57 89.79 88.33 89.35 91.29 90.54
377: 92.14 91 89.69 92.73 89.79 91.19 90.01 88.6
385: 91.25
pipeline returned 0.41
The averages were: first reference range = 106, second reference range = 90.8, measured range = 66.4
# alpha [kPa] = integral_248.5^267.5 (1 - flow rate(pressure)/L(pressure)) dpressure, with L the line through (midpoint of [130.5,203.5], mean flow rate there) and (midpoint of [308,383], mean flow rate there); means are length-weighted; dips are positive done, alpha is 6.3 kPa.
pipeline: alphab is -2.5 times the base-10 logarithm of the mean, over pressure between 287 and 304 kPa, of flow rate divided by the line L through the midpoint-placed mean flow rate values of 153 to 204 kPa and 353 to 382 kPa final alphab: 0.23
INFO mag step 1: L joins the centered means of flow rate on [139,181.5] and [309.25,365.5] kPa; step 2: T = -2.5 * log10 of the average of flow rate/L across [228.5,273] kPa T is 0.31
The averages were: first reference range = 108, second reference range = 90.9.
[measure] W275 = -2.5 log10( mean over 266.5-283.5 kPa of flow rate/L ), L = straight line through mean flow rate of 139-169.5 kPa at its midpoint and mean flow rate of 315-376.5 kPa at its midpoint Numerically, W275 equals 0.497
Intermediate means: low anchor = 108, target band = 61.7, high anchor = 91.3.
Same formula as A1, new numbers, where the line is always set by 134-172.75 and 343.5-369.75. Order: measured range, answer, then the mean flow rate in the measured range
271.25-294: 0.49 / 62.6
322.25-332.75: 0.04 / 91.5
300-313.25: 0.13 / 85.4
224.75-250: 0.21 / 83.9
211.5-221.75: 0.07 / 96.6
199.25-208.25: 0.00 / 104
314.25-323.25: 0.07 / 89.2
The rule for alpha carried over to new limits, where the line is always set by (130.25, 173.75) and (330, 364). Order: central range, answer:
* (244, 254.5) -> 3.4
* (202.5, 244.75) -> 3.5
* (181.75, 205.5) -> -0.6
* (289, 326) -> 4.1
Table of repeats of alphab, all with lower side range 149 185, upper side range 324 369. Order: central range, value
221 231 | 0.10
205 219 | 0.05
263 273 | 0.36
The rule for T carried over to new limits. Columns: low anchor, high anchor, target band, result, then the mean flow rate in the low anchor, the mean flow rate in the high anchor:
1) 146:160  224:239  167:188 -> -0.05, 109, 90.9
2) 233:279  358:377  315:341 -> -0.08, 70.8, 90.8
